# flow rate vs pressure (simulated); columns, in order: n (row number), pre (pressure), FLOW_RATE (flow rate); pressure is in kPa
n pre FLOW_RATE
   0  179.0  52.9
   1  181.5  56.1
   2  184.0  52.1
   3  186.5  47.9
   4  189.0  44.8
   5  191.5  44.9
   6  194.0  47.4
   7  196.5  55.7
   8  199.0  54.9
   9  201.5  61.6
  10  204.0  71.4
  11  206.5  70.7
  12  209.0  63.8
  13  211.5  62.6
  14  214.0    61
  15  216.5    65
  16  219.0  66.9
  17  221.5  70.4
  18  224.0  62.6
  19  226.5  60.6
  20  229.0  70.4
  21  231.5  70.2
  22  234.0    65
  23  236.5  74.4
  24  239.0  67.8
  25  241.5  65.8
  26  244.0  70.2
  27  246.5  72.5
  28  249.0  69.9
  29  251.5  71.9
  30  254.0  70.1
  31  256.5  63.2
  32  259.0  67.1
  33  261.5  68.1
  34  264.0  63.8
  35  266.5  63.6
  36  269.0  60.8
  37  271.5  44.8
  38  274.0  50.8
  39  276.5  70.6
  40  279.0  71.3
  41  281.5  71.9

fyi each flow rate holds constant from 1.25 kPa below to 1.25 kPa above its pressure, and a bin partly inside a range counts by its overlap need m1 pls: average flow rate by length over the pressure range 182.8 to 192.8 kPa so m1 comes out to 47.4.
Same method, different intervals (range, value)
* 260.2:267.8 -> 65.2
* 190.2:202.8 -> 52.9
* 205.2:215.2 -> 64.6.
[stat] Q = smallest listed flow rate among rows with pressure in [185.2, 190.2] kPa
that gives 44.8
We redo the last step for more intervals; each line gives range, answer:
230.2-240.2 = 65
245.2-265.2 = 63.2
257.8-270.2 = 60.8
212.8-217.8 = 61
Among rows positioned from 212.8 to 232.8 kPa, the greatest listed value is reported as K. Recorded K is 70.4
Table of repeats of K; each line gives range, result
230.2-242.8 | 74.4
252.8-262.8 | 70.1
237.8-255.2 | 72.5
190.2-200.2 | 55.7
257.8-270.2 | 68.1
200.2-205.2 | 71.4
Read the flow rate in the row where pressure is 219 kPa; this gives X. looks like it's 66.9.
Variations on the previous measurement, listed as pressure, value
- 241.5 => 65.8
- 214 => 61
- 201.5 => 61.6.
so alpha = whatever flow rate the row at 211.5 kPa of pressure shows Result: 62.6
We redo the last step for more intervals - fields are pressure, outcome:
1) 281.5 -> 71.9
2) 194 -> 47.4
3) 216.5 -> 65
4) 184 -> 52.1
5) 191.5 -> 44.9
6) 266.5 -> 63.6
